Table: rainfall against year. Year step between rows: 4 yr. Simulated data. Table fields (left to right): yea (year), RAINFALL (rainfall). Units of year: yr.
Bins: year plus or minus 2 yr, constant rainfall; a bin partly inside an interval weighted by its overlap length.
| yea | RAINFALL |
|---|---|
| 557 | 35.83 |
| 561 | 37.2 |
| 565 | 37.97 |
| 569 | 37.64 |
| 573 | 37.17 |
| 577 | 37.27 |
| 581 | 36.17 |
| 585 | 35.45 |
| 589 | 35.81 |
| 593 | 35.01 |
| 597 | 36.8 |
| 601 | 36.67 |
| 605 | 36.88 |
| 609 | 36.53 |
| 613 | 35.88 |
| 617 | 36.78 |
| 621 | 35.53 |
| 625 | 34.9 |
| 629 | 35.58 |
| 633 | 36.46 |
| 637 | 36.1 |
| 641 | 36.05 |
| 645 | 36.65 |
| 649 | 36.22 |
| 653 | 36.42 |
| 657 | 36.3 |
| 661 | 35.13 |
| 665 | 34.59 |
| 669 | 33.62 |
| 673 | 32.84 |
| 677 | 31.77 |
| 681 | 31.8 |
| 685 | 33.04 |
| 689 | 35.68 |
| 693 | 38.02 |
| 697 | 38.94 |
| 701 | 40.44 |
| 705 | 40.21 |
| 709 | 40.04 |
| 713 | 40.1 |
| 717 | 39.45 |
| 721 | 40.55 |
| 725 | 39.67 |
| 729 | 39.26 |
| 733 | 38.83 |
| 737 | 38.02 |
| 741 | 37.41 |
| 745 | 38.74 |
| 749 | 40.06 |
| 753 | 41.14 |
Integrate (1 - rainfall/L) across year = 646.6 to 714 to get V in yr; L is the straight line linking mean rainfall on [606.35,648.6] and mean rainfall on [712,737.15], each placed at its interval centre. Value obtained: 3.2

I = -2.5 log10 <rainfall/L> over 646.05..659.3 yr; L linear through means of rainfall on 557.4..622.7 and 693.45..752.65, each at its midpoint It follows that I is 0.05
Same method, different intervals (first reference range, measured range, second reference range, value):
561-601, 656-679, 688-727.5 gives 0.137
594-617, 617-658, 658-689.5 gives -0.029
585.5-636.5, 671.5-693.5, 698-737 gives 0.149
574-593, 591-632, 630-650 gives 0.004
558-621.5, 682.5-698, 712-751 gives 0.068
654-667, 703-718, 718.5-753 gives -0.057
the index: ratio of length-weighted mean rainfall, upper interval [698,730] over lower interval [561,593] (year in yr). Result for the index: 1.1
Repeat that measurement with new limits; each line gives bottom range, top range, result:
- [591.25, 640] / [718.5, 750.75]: 1.08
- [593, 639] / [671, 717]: 1.02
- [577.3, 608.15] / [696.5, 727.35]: 1.10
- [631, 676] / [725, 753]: 1.10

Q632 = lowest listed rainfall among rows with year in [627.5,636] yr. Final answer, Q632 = 35.58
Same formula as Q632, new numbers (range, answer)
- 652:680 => 31.77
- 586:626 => 34.9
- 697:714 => 38.94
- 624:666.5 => 34.59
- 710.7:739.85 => 38.02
